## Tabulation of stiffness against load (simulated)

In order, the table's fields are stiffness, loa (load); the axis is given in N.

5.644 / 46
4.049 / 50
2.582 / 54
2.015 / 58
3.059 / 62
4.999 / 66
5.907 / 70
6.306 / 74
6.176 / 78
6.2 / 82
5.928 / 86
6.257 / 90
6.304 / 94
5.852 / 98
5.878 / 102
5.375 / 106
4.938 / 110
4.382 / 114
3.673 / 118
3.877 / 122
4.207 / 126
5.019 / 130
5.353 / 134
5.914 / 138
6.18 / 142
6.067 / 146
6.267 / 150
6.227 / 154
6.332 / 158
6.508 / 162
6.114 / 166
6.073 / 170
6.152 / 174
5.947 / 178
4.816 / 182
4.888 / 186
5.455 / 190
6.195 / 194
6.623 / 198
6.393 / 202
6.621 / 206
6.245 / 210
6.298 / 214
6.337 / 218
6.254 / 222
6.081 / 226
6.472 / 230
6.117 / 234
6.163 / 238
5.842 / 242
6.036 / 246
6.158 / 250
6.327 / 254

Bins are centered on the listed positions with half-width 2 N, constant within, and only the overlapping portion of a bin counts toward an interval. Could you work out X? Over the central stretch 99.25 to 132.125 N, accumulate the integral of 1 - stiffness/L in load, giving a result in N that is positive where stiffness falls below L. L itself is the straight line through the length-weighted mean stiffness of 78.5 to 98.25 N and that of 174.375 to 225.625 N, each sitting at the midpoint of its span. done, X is 7.6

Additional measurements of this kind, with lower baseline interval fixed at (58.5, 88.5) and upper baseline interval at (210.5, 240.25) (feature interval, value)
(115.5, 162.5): 2.6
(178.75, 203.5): 1.3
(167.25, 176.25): -0.3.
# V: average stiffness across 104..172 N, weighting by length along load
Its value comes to 5.44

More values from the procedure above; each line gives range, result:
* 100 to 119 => 4.91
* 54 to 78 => 4.44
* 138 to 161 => 6.2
